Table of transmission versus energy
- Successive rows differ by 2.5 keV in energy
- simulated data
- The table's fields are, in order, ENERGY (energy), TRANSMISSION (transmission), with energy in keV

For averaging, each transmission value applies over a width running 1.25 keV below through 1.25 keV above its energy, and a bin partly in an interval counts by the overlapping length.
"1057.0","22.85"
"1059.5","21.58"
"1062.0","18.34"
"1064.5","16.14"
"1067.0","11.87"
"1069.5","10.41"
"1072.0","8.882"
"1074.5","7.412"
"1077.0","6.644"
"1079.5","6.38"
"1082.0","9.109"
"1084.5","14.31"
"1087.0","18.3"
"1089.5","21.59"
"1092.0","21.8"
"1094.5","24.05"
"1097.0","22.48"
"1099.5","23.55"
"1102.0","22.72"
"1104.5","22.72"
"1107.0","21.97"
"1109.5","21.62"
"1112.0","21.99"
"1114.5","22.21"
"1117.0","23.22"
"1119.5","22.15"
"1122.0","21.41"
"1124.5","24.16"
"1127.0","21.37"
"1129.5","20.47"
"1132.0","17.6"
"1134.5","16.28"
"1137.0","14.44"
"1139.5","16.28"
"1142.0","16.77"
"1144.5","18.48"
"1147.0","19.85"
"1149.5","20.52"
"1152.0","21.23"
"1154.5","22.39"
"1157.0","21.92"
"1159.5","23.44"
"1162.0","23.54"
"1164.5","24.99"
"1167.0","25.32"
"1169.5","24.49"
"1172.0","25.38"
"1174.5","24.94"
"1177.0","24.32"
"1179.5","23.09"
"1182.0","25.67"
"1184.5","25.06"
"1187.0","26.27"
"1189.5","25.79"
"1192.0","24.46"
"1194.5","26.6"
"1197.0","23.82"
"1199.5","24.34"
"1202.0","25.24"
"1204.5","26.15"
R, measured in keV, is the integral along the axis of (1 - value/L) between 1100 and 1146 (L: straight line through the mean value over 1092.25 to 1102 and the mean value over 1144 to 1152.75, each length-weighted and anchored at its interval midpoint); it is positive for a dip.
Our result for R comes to 2.7 keV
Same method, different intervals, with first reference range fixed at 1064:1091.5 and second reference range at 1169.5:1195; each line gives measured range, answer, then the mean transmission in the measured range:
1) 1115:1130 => -3.9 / 22.2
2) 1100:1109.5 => -4.3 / 22.4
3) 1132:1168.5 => 1.6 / 20.3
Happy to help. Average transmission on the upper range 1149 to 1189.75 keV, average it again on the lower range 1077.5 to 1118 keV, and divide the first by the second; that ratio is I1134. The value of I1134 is 1.23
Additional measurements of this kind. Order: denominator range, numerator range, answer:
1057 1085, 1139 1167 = 1.72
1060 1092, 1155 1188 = 1.88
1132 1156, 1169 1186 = 1.34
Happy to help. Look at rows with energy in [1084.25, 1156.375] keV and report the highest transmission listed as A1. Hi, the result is 24.16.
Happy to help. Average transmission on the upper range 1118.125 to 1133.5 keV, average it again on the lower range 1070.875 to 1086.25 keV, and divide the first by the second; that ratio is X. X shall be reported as 2.32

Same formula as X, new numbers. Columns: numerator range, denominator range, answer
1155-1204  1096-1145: 1.20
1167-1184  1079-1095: 1.49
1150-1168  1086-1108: 1.04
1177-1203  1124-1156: 1.31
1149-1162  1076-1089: 1.90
